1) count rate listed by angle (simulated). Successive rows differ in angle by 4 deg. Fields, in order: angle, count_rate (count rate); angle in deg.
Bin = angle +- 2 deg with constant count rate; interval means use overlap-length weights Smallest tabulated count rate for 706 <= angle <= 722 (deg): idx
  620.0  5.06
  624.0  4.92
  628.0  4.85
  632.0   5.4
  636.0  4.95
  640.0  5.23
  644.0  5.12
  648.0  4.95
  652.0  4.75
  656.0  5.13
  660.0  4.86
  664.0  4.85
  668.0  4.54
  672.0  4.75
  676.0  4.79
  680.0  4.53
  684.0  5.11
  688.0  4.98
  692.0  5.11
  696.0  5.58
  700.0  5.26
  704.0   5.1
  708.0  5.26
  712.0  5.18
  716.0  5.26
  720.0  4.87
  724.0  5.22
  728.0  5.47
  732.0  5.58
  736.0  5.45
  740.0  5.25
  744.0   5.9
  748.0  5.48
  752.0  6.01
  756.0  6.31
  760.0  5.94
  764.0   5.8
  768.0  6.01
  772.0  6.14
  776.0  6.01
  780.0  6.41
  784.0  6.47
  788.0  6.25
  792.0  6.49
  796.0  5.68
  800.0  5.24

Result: 4.87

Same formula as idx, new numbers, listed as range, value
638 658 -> 4.75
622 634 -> 4.85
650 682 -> 4.53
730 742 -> 5.25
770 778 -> 6.01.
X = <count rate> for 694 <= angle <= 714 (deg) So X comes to 5.28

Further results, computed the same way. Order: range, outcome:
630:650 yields 5.13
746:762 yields 5.94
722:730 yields 5.34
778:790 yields 6.38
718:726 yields 5.04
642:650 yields 5.04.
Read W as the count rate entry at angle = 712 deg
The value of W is 5.18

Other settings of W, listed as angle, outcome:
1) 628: 4.85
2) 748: 5.48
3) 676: 4.79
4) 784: 6.47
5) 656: 5.13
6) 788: 6.25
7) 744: 5.9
